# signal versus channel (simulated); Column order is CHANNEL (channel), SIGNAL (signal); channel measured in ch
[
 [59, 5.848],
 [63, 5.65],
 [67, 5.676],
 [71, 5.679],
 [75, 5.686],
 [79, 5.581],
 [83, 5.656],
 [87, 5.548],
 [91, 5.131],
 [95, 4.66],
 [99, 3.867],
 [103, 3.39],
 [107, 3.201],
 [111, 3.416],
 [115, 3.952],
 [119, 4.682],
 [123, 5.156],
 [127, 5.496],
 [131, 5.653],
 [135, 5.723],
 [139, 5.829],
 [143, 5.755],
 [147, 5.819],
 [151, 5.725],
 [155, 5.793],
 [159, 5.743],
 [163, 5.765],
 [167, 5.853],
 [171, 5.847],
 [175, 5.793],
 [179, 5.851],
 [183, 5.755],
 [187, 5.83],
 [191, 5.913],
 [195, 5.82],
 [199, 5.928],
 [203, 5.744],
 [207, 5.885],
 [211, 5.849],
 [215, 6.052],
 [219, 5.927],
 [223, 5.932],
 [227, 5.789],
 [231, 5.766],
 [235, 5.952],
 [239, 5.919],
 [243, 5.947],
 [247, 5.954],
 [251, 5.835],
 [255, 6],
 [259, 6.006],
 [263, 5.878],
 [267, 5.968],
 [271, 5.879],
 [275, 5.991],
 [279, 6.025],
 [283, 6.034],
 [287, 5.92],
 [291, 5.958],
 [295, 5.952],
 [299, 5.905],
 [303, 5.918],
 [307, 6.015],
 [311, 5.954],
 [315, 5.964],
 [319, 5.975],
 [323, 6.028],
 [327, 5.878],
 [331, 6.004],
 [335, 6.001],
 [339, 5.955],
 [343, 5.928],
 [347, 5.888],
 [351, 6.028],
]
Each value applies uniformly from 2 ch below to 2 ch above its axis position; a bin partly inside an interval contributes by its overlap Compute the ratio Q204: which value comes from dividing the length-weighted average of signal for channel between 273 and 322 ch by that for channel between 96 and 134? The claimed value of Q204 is 1.37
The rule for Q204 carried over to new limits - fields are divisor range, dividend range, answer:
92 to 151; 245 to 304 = 1.24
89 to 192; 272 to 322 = 1.15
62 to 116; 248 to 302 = 1.24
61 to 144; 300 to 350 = 1.19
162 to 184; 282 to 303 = 1.02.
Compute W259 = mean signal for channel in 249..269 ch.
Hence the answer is 5.94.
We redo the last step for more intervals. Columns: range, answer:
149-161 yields 5.75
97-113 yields 3.47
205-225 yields 5.93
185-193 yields 5.87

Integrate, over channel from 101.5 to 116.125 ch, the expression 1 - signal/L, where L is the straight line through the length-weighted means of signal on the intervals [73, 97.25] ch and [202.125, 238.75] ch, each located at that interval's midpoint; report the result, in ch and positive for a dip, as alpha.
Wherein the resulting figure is 5.33 ch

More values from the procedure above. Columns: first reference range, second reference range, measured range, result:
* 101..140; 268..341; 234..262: -2.0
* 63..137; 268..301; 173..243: -4.3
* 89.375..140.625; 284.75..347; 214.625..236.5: -2.2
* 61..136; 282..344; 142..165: -2.6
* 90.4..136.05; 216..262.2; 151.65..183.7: -4.4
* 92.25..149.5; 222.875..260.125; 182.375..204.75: -1.6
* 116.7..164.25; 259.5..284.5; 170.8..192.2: -0.5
